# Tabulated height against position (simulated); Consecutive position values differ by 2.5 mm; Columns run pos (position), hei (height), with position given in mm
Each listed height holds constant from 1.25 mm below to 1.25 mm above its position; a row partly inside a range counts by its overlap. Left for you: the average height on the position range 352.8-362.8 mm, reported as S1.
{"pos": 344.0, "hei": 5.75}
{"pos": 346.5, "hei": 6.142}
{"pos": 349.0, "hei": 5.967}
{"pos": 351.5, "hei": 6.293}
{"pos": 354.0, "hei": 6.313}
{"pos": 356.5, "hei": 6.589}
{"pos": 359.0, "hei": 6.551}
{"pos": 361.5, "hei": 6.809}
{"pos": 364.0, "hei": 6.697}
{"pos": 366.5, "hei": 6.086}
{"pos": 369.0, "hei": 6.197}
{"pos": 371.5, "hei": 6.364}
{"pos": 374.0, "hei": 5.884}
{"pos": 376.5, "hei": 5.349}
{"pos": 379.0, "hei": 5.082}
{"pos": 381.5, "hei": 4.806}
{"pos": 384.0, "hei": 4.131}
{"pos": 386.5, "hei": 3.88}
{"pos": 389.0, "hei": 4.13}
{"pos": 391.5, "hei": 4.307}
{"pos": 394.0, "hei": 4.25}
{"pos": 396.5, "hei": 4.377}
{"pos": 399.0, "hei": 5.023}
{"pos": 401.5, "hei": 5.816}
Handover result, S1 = 6.57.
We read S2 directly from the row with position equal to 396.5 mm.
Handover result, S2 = 4.377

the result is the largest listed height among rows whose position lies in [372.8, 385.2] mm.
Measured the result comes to 5.884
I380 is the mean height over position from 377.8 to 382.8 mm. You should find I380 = 4.93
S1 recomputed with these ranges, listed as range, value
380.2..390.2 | 4.24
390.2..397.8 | 4.31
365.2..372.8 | 6.22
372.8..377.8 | 5.61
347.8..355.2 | 6.19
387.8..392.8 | 4.22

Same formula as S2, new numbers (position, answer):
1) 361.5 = 6.809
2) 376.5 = 5.349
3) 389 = 4.13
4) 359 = 6.551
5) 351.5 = 6.293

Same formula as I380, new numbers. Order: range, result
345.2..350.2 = 6.05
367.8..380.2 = 5.78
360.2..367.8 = 6.53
